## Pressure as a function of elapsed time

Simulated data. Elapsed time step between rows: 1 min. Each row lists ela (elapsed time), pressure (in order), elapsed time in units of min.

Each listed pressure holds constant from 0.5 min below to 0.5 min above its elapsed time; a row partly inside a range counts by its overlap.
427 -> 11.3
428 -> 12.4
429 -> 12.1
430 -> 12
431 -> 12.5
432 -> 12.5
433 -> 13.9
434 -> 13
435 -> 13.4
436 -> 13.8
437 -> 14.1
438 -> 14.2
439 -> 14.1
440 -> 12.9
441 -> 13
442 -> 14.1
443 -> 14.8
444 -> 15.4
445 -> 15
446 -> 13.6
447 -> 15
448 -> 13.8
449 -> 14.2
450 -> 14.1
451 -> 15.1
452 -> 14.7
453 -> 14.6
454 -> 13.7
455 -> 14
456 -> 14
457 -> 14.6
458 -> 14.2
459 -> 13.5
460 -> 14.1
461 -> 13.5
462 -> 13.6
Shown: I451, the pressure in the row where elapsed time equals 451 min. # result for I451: 15.1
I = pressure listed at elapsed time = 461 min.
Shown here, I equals 13.5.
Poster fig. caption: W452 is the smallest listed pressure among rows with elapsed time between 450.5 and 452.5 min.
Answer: 14.7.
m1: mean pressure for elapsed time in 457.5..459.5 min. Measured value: 13.8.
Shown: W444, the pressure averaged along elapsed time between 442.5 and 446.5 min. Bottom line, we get 14.7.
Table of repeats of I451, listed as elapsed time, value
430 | 12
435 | 13.4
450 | 14.1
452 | 14.7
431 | 12.5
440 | 12.9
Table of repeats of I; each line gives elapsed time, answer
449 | 14.2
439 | 14.1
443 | 14.8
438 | 14.2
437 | 14.1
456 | 14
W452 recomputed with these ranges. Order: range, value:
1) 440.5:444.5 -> 13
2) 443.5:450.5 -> 13.6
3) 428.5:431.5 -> 12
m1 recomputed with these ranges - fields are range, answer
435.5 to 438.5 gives 14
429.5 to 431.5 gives 12.2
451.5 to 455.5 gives 14.2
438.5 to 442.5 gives 13.5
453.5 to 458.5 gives 14.1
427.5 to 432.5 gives 12.3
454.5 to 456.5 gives 14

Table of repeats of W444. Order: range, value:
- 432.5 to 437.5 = 13.6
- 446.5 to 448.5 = 14.4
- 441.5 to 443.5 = 14.4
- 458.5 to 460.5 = 13.8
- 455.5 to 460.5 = 14.1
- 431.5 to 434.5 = 13.1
